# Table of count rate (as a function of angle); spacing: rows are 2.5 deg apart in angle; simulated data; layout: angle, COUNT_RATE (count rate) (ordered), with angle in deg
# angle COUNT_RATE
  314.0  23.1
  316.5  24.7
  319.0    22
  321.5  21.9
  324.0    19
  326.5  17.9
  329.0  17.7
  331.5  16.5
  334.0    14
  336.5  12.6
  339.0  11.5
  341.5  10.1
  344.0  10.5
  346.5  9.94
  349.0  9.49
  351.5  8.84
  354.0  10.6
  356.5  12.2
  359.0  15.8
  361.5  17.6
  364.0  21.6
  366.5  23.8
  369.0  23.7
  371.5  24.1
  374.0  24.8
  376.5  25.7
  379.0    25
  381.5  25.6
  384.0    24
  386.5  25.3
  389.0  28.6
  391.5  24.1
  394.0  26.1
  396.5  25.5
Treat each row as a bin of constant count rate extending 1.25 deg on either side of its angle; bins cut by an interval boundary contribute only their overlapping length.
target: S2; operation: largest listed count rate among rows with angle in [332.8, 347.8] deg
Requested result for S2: 14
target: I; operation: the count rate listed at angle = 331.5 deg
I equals 16.5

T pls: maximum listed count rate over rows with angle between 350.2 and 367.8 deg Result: 23.8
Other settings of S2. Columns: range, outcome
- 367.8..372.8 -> 24.1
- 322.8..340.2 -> 19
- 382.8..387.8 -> 25.3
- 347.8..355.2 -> 10.6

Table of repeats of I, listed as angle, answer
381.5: 25.6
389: 28.6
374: 24.8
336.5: 12.6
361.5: 17.6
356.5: 12.2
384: 24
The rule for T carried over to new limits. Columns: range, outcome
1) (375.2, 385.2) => 25.7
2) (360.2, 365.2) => 21.6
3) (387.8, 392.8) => 28.6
